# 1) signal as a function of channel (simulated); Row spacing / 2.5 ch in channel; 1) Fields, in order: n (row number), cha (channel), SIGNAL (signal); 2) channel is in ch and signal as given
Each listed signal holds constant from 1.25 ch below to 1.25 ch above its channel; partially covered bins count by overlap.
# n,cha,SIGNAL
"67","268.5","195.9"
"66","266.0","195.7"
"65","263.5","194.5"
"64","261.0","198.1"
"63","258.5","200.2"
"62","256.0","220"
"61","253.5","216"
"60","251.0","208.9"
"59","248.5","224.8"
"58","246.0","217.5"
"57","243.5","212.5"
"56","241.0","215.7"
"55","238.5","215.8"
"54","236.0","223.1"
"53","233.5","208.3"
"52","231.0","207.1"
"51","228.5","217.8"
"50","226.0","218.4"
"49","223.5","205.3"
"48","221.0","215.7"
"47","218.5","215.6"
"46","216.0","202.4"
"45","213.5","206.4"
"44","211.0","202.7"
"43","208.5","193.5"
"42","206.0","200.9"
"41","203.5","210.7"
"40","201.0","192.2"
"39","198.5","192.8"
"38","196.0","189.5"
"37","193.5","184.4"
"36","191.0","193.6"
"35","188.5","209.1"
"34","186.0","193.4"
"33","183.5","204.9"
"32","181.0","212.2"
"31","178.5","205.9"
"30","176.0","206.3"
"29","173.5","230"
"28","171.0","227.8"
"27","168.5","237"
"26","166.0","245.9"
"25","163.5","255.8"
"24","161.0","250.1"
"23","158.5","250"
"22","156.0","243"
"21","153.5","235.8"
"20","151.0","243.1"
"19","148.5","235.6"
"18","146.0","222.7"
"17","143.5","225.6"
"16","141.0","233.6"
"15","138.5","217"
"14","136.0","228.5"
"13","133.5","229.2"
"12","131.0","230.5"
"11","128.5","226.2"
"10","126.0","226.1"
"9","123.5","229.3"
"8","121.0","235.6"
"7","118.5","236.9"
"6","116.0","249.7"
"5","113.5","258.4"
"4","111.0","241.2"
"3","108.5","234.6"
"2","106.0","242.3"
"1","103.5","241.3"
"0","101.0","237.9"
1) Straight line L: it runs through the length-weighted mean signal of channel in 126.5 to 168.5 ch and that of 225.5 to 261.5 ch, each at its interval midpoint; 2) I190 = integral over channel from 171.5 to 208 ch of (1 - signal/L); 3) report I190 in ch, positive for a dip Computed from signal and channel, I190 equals 3.9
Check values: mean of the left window 236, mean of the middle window 202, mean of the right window 214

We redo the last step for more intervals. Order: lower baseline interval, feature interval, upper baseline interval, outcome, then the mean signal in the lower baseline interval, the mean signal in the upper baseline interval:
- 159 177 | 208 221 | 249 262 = 1.0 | 237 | 210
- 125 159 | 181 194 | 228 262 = 1.4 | 232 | 213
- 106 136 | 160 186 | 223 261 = 0.1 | 236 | 214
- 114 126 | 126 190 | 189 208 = -3.1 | 238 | 195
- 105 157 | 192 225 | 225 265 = 2.8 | 234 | 212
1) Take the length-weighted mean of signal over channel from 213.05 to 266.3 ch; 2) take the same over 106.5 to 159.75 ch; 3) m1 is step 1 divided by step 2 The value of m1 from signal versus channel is 0.90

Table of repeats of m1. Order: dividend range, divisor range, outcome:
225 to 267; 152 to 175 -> 0.88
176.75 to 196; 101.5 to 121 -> 0.82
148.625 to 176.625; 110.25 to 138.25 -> 1.02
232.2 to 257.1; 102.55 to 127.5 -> 0.90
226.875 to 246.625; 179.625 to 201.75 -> 1.09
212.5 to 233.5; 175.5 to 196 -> 1.05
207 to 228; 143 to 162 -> 0.87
